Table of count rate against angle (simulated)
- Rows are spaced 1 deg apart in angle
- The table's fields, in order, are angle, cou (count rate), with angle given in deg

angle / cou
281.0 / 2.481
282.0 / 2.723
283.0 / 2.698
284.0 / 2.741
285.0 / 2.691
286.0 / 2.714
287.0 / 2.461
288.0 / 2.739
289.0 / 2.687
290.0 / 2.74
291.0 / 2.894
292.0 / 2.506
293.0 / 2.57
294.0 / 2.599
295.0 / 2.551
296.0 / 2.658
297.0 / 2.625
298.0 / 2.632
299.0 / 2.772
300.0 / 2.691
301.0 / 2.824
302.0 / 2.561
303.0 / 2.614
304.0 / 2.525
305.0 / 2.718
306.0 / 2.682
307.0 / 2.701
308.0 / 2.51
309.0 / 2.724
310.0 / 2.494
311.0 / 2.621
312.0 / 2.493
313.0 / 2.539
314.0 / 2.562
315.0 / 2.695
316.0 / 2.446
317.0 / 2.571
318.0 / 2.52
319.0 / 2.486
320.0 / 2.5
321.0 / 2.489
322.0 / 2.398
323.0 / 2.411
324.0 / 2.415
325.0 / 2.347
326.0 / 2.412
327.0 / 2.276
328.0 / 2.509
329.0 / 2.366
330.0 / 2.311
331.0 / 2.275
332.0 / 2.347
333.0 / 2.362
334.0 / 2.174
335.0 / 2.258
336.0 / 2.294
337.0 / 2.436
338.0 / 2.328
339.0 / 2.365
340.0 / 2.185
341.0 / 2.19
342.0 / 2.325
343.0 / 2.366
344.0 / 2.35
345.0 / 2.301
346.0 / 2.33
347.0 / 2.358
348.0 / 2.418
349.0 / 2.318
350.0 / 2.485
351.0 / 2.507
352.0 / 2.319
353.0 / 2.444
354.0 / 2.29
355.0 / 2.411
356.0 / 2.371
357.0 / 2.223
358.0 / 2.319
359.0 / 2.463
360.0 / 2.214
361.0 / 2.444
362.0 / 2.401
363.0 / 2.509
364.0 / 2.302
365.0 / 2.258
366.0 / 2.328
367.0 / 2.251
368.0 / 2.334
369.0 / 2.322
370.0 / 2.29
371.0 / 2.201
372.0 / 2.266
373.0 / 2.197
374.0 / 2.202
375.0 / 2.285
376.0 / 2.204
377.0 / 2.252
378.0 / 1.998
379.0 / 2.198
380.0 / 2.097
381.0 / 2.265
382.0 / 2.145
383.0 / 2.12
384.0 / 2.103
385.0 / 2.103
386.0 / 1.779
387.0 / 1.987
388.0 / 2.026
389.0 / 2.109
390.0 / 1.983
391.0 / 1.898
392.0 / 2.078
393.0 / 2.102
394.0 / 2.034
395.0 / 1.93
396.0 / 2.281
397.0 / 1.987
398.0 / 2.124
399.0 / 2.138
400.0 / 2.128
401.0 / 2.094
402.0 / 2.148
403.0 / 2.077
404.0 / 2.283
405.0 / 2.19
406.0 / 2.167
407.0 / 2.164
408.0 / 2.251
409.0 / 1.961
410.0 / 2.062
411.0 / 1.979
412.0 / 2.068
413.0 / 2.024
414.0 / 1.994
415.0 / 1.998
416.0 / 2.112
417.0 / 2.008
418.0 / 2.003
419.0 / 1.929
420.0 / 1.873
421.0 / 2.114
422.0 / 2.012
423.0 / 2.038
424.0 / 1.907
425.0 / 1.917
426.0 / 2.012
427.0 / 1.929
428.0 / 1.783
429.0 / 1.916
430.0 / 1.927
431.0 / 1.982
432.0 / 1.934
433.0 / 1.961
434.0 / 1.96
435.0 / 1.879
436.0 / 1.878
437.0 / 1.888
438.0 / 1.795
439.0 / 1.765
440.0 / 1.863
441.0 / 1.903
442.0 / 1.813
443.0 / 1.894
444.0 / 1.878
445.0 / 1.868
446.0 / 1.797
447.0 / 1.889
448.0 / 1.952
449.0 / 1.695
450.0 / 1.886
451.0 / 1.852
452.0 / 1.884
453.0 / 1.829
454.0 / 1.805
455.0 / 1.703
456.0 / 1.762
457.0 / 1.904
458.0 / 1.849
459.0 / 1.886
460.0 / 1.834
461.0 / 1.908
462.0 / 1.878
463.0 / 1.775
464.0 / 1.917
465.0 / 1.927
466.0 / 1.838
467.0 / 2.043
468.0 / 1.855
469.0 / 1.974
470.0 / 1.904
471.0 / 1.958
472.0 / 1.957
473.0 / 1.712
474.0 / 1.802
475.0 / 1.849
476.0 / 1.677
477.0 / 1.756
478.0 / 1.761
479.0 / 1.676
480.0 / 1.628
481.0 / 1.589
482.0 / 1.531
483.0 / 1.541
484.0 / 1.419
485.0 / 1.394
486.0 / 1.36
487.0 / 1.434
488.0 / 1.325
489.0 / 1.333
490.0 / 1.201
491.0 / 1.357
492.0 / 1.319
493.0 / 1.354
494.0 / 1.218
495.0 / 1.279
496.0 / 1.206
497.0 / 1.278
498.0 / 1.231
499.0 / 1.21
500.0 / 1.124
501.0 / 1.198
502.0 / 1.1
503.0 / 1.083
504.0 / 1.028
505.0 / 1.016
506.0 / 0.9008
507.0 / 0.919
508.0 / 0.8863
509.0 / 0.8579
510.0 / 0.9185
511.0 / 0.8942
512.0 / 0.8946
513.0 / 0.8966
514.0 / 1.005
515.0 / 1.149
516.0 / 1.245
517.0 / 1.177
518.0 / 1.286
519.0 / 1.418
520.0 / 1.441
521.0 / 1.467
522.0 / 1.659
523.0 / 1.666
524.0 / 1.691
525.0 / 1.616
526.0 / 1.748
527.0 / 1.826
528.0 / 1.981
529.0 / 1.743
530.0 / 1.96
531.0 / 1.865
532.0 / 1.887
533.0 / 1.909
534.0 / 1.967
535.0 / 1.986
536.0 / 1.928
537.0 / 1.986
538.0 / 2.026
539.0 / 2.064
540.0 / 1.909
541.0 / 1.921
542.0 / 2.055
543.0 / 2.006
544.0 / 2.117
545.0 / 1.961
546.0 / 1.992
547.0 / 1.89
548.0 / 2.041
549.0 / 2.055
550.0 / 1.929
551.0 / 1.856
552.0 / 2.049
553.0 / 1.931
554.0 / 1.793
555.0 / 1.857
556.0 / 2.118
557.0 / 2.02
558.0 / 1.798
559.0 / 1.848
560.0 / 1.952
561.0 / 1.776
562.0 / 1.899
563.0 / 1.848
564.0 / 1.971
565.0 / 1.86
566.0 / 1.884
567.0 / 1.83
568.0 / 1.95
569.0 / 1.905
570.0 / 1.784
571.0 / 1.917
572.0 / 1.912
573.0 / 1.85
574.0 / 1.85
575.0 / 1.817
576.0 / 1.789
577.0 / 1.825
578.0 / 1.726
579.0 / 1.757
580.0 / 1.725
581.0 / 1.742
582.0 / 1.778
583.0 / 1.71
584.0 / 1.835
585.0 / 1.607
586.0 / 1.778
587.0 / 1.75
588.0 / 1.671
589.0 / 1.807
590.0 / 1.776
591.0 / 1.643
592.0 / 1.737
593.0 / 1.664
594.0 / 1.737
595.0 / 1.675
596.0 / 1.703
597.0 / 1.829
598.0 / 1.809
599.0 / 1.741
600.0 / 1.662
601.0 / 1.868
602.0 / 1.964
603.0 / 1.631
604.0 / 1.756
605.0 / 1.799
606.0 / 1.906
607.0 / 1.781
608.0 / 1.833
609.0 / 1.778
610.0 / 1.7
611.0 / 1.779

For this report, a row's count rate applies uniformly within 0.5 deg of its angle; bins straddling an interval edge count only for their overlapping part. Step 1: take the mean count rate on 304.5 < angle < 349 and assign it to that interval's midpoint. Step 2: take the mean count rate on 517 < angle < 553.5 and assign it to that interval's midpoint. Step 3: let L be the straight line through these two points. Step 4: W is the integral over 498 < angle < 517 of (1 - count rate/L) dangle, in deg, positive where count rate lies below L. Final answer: 8.9 deg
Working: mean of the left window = 2.43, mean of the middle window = 1.03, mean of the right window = 1.85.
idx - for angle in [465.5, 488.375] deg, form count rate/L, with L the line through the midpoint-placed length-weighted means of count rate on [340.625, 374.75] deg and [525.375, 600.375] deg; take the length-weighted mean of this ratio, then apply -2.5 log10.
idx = 0.21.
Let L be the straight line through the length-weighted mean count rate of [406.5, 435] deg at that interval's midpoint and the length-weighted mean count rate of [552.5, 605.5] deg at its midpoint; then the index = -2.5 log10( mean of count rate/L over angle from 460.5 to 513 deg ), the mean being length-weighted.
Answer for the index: 0.31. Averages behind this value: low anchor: 1.99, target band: 1.44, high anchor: 1.81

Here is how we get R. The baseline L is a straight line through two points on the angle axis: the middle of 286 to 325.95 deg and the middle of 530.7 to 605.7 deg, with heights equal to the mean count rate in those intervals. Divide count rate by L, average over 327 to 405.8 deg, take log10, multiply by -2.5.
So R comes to 0.085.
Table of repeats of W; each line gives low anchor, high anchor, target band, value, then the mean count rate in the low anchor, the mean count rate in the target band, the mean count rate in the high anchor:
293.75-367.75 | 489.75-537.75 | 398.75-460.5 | -2.8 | 2.44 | 1.95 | 1.38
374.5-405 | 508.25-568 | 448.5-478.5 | 1.1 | 2.1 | 1.85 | 1.73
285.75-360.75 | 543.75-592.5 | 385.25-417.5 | 2.9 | 2.47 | 2.07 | 1.85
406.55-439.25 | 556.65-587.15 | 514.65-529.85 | 2.6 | 1.97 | 1.55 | 1.83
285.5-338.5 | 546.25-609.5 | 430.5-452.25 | 3.1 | 2.53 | 1.87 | 1.83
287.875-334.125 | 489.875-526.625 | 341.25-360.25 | -0.7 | 2.54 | 2.36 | 1.22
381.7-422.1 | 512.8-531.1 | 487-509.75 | 6.6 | 2.06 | 1.16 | 1.52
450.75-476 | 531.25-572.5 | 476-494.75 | 4.2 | 1.86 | 1.46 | 1.94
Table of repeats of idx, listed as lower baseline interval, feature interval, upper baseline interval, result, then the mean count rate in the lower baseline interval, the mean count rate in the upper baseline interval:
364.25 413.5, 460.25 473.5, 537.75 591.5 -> 0.068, 2.13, 1.87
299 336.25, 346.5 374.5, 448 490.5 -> -0.027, 2.49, 1.74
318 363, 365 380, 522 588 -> 0.027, 2.36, 1.87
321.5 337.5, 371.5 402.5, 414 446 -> 0.001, 2.35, 1.93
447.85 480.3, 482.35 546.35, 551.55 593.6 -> 0.243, 1.84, 1.83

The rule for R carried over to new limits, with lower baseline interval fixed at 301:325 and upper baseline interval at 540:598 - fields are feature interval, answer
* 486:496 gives 0.49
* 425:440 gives 0.17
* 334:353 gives 0.06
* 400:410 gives 0.08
